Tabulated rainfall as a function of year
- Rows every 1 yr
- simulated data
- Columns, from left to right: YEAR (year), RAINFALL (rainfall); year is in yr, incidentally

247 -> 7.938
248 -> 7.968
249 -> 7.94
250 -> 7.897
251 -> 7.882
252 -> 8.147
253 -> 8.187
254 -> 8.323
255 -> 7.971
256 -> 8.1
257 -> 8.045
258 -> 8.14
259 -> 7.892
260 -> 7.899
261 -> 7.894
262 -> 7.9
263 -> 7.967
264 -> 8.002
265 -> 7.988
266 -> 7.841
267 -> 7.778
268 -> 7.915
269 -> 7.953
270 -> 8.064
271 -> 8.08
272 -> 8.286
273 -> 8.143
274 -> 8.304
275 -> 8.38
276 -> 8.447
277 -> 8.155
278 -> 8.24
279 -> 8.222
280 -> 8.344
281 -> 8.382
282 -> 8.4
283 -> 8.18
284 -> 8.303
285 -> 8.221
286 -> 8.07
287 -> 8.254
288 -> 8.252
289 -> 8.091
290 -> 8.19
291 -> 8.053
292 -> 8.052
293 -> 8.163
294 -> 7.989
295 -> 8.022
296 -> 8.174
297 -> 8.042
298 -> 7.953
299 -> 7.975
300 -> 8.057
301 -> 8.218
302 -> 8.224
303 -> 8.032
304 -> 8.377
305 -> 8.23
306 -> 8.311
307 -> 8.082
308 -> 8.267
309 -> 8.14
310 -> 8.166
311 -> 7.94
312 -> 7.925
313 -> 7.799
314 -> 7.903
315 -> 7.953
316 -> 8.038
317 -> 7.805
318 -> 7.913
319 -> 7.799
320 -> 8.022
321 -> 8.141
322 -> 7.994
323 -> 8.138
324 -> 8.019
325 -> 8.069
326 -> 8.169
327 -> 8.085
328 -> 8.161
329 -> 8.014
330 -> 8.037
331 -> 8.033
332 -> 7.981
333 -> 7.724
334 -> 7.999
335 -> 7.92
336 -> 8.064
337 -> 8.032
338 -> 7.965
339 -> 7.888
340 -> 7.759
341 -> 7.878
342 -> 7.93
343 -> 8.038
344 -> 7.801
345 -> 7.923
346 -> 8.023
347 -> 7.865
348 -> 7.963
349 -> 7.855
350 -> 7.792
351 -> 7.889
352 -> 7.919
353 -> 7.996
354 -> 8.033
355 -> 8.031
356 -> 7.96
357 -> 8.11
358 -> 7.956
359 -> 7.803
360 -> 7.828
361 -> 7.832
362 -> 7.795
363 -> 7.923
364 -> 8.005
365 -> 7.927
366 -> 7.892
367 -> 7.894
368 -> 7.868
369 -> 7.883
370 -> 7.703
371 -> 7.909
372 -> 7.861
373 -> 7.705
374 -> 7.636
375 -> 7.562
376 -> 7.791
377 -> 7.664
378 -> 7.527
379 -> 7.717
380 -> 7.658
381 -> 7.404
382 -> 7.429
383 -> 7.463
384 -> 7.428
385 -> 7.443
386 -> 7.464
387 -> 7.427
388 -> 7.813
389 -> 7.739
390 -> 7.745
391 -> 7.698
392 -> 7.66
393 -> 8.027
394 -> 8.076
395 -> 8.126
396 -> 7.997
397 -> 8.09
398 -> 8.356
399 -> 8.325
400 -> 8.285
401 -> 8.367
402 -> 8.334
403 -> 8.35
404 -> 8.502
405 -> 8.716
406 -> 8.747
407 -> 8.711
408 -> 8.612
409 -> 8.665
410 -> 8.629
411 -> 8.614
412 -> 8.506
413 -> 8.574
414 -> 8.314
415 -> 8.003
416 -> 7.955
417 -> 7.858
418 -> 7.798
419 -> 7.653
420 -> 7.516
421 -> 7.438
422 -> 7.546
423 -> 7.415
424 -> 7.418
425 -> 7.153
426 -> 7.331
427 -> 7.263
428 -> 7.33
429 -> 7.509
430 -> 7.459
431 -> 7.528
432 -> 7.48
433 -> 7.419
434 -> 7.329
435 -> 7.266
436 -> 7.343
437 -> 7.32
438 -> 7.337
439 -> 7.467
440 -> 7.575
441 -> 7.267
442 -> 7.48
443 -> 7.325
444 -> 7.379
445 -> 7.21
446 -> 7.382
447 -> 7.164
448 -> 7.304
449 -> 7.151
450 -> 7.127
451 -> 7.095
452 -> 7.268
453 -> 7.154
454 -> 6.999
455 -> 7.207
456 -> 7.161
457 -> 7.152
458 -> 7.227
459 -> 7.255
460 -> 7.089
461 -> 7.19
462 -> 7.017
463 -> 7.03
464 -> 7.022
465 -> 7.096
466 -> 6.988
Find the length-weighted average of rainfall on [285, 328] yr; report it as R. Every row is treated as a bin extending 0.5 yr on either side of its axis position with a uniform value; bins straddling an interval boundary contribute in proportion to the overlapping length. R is 8.08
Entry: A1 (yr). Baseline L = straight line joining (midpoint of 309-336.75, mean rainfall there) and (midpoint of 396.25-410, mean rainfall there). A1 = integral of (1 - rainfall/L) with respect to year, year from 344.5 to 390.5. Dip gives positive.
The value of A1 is 2.6 yr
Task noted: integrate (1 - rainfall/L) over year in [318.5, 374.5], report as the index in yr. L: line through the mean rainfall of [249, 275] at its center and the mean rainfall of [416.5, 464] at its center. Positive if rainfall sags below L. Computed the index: -1.8 yr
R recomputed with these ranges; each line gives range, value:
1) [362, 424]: 7.94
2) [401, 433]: 7.96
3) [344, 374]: 7.9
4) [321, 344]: 7.99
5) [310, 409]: 7.94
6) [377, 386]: 7.51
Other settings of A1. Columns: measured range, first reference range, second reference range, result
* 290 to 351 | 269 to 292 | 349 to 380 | 0.2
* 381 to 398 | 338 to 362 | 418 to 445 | -0.1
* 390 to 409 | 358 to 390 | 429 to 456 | -1.8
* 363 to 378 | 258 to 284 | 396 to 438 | 0.3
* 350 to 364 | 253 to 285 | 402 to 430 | 0.2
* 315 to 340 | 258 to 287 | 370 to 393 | -0.4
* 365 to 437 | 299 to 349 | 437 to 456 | -2.8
